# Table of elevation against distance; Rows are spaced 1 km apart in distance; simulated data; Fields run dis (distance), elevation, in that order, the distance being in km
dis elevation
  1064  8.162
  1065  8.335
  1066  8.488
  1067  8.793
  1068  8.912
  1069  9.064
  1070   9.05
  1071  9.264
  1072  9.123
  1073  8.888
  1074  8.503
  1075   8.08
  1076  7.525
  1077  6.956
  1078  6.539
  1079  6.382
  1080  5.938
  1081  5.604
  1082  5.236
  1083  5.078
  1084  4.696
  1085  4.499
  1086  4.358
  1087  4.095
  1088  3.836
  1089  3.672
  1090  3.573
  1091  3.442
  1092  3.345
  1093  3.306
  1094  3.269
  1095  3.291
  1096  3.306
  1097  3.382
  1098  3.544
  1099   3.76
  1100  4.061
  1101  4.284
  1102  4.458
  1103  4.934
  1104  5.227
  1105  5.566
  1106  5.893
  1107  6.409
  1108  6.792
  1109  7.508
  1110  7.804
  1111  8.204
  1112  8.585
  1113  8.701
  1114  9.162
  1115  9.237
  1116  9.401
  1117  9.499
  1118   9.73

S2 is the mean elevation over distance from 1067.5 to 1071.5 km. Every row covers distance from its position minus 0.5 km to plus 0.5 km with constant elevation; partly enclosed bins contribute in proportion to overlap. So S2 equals 9.07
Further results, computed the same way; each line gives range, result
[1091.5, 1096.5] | 3.3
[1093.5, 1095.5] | 3.28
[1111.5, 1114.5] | 8.82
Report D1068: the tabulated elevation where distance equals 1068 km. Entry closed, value 8.912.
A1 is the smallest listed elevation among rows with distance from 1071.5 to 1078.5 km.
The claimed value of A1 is 6.539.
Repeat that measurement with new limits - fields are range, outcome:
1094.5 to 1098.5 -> 3.291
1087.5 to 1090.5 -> 3.573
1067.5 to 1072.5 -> 8.912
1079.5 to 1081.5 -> 5.604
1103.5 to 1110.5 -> 5.227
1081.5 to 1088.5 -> 3.836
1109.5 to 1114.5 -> 7.804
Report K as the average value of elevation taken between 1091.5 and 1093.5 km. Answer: 3.33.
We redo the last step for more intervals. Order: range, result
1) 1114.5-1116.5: 9.32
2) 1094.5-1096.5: 3.3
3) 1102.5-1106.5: 5.41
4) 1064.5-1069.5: 8.72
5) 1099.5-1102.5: 4.27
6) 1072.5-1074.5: 8.7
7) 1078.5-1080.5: 6.16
